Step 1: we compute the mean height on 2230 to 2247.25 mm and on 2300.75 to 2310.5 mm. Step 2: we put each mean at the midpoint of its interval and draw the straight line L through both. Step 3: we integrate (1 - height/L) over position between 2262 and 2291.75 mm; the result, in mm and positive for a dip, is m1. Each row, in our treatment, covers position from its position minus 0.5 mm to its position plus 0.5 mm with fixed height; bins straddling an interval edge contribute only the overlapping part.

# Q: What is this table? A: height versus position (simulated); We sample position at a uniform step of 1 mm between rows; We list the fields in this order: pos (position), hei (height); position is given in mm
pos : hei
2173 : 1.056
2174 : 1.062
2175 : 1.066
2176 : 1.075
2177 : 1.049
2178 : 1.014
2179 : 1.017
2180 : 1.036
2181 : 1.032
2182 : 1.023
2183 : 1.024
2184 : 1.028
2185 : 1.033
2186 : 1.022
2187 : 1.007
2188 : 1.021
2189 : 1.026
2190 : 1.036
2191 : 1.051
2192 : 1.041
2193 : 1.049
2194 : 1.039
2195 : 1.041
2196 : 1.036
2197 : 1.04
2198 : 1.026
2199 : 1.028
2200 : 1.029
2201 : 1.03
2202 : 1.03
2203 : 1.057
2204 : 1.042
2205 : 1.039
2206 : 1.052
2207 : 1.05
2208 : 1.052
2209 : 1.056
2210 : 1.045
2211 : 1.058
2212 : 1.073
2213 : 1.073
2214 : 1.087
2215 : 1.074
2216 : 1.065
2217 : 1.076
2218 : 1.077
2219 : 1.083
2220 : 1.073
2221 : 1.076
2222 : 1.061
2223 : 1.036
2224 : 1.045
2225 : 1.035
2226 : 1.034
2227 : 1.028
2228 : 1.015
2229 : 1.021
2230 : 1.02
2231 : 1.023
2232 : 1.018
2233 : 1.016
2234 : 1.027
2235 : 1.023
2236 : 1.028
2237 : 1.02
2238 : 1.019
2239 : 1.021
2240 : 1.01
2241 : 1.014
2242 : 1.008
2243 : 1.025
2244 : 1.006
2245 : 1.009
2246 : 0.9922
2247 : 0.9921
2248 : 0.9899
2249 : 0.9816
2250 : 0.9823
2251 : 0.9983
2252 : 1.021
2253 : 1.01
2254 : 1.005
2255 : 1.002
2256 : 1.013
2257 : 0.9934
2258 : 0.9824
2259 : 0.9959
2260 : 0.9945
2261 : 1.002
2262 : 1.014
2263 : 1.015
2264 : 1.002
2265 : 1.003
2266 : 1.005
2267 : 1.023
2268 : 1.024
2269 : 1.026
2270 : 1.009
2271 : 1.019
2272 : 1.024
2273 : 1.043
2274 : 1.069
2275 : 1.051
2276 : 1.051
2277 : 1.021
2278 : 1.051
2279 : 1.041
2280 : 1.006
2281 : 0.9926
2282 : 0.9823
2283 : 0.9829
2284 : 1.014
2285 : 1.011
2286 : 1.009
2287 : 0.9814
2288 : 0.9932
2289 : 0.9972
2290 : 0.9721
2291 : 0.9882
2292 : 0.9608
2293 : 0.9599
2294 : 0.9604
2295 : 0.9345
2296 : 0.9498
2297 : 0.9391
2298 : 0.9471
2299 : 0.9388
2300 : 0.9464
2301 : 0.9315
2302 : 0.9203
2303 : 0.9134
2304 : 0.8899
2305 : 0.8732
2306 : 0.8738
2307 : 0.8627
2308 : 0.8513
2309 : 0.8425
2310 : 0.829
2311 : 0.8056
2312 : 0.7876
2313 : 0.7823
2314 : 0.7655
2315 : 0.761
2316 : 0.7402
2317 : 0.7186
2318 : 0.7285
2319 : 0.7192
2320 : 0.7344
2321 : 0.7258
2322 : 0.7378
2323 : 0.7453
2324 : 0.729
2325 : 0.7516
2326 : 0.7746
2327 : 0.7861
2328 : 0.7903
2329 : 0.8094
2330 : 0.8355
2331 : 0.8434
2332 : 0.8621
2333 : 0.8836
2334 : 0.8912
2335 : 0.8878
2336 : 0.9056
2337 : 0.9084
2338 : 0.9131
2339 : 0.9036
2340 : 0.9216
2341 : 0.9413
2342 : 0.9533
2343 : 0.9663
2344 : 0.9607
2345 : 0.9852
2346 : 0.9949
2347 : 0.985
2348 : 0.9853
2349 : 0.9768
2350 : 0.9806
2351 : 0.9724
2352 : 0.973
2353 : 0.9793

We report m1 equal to -2.5 mm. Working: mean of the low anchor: 1.02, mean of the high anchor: 0.877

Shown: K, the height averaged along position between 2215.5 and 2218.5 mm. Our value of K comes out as 1.07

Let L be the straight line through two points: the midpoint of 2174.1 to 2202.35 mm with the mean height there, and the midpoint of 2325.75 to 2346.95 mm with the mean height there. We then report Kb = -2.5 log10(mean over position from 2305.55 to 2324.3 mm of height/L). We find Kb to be 0.18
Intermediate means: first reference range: 1.03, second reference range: 0.895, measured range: 0.776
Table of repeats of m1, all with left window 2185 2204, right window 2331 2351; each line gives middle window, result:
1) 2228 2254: -0.21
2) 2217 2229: -0.43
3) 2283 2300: -0.05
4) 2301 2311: 0.90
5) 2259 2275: -0.54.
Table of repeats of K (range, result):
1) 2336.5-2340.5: 0.912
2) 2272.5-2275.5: 1.05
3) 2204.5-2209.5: 1.05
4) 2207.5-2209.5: 1.05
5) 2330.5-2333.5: 0.863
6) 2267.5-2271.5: 1.02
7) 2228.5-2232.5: 1.02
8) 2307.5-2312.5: 0.823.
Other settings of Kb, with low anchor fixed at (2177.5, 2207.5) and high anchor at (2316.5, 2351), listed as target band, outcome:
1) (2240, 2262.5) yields -0.044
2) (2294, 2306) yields -0.027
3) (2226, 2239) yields -0.040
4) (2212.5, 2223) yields -0.073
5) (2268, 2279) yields -0.112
